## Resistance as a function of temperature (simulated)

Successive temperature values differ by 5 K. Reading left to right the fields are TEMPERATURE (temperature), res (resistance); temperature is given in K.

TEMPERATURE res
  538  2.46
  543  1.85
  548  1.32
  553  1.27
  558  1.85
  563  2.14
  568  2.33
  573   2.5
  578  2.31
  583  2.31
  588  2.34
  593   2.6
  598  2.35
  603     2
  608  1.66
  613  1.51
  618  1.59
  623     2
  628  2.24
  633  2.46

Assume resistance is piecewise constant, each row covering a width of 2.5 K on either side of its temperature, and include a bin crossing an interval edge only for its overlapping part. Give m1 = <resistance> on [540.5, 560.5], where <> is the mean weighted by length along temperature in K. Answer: 1.57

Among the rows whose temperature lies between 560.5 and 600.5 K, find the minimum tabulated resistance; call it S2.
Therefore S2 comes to 2.14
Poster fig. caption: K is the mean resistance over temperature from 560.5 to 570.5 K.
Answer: 2.24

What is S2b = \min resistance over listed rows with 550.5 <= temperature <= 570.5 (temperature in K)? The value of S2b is 1.27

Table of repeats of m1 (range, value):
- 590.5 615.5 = 2.02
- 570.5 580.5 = 2.41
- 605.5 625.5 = 1.69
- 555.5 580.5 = 2.23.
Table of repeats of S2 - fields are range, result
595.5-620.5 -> 1.51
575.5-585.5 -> 2.31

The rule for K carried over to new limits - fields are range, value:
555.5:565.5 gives 2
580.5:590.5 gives 2.33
